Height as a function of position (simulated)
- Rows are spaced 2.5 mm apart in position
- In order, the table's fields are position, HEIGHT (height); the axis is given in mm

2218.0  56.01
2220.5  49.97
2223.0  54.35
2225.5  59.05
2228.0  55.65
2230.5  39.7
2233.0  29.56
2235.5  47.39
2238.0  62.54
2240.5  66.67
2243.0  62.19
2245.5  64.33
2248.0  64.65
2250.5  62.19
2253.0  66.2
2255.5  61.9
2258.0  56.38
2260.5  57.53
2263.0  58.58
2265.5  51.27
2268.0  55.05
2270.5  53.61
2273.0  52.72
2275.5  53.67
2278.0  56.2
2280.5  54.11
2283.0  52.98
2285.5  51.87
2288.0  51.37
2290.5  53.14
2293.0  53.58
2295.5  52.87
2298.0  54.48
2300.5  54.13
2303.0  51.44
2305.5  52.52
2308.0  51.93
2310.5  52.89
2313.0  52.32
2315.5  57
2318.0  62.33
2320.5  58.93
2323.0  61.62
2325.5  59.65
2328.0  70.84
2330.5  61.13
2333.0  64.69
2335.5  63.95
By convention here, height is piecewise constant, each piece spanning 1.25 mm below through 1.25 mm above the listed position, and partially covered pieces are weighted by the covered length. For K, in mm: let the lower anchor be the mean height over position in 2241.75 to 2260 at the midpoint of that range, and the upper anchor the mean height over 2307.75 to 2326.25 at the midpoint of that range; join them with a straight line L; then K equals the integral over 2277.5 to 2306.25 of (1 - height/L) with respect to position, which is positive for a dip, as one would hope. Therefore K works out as 2.9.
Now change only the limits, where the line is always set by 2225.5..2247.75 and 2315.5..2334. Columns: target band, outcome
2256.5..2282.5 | 1.1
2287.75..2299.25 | 1.2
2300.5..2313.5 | 1.8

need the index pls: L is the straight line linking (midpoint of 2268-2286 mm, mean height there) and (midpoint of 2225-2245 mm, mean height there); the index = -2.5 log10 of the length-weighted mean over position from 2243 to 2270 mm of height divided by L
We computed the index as -0.12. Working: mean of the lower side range 53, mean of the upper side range 53.8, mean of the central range 59.7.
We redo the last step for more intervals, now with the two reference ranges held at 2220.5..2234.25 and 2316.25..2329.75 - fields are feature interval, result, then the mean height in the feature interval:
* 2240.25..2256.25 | -0.24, 63.9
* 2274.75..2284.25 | 0.03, 54.3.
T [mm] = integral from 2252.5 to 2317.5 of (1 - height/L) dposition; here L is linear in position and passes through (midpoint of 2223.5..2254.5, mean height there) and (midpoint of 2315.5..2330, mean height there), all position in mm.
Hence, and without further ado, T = 5.5 mm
